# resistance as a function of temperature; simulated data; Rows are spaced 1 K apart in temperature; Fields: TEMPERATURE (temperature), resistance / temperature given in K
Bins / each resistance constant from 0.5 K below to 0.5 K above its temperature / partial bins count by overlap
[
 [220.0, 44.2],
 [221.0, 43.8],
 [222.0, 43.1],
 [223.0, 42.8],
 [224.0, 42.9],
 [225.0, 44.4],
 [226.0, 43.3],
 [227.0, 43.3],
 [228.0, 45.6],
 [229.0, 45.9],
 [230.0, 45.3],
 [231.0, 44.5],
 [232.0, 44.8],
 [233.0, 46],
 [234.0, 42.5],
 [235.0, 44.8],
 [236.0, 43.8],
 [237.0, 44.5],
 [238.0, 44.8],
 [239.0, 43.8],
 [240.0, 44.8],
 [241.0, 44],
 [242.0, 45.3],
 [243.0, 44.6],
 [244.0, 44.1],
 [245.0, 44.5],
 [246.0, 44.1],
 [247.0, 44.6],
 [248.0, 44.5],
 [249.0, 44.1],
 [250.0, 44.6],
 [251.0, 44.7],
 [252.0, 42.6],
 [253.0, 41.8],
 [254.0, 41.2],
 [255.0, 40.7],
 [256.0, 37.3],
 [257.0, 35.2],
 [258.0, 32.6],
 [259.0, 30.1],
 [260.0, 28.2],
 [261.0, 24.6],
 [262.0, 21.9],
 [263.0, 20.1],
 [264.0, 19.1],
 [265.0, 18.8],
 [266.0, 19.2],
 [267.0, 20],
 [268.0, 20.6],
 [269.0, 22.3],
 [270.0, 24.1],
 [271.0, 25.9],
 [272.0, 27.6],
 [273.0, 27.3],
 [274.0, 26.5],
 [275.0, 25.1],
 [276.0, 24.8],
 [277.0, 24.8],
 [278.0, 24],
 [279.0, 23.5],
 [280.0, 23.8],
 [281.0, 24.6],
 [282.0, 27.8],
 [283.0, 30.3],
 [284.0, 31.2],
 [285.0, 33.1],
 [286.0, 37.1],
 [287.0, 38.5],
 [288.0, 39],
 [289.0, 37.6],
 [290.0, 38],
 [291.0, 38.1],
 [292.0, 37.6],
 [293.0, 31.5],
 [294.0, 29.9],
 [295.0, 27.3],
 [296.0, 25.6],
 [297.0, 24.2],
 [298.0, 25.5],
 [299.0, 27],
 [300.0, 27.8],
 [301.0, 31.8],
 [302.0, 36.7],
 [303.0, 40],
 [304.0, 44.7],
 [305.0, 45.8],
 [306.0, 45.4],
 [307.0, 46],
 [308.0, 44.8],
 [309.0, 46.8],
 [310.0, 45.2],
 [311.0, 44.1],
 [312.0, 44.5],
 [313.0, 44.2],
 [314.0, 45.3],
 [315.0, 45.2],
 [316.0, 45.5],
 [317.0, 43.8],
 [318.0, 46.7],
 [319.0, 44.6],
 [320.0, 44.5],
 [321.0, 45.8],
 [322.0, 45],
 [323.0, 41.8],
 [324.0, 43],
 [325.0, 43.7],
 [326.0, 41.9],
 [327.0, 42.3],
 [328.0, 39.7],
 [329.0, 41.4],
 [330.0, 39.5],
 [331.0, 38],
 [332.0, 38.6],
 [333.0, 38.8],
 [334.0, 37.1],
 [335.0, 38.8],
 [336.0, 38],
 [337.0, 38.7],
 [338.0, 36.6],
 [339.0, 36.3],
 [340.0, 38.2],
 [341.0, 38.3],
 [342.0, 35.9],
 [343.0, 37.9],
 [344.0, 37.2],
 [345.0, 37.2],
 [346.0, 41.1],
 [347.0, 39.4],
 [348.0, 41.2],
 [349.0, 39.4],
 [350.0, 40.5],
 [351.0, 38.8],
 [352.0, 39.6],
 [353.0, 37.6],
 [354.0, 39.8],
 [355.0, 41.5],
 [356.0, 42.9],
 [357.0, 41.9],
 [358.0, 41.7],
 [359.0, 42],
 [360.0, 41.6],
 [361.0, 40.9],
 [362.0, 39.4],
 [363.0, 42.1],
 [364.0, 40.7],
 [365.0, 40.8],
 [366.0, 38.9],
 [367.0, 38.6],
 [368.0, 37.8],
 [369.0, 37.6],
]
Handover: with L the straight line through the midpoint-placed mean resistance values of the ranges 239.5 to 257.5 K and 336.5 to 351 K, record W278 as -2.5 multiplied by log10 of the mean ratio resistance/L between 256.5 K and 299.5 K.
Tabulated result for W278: 0.44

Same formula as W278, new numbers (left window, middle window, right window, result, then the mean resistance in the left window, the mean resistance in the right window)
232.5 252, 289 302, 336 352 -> 0.316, 44.4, 38.5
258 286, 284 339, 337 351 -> -0.208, 25.1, 38.4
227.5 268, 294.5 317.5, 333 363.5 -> -0.001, 38.4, 39.4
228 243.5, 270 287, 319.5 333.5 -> 0.489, 44.7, 41.7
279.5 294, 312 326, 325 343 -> -0.197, 33.3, 38.8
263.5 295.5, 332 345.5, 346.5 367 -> -0.002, 28.1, 40.5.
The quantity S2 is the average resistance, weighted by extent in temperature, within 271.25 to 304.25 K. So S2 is 30.5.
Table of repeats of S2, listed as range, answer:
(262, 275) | 22.7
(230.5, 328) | 36.5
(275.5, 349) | 37.5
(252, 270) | 28.2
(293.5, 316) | 38.2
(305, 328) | 44.5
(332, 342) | 37.8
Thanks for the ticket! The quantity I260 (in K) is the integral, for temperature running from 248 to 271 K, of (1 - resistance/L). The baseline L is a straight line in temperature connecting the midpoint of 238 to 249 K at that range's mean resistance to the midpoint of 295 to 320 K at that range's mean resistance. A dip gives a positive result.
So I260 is 6.7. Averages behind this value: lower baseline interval 44.4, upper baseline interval 39.9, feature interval 30.8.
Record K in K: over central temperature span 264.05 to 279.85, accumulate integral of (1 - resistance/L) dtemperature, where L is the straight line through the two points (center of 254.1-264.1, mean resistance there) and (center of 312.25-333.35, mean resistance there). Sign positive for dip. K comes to 4.4 K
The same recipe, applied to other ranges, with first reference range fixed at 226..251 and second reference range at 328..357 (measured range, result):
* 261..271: 5.09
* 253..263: 2.58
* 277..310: 6.00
